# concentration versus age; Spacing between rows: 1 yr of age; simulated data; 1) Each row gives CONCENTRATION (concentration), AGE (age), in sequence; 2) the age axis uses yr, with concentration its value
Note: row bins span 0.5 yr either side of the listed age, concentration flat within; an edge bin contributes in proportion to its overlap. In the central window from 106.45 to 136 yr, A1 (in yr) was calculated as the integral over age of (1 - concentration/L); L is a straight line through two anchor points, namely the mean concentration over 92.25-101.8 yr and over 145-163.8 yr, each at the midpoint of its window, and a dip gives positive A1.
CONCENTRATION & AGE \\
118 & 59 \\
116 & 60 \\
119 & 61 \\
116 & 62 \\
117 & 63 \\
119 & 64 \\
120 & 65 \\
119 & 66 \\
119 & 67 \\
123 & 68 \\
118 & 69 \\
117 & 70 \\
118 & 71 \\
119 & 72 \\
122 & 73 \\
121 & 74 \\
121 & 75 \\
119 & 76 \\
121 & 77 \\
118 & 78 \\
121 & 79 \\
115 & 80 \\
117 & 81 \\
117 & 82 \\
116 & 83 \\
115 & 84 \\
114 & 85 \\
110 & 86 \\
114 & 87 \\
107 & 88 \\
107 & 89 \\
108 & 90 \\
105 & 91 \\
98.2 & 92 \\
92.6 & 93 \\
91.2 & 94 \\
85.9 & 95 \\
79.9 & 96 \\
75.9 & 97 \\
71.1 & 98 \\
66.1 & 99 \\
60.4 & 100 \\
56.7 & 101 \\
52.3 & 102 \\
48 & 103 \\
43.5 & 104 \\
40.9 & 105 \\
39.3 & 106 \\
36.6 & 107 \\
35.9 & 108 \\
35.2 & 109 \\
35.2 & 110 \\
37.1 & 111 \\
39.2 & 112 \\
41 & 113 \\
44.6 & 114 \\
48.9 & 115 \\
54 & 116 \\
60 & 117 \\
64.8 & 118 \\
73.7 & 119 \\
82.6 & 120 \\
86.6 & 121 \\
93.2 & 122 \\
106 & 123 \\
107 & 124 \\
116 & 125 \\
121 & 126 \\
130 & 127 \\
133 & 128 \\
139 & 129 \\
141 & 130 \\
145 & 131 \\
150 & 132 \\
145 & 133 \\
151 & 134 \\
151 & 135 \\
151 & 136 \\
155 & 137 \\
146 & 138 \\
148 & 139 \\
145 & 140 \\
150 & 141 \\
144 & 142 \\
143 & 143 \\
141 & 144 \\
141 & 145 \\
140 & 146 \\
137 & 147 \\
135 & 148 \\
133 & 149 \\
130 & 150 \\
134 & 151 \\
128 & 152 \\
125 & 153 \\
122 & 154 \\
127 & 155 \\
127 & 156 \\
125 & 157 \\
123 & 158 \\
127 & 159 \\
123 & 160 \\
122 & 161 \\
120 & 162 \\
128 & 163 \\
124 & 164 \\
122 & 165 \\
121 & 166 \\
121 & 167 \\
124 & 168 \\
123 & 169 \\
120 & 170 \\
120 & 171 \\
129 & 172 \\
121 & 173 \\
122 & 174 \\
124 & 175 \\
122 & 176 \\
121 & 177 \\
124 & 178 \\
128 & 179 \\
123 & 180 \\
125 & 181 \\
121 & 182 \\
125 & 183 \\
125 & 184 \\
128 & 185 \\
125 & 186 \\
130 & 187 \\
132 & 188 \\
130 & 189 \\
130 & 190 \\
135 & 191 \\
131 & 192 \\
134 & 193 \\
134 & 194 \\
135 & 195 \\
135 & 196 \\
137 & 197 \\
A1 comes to 3.00 yr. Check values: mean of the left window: 75.4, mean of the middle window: 90.7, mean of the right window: 128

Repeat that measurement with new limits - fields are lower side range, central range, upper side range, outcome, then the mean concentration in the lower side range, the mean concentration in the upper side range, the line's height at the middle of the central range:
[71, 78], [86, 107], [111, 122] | 3.2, 120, 60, 88.7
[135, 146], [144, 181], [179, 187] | 2.5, 146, 125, 135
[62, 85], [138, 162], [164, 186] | -2.2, 119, 123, 122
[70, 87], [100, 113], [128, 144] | 8.8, 118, 146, 132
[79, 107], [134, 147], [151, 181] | -4.1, 86.6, 124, 111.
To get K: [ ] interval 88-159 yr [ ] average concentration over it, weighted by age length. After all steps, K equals 101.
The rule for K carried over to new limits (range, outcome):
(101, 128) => 65.5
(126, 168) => 135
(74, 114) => 82.2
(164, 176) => 122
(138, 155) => 137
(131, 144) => 148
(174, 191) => 126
